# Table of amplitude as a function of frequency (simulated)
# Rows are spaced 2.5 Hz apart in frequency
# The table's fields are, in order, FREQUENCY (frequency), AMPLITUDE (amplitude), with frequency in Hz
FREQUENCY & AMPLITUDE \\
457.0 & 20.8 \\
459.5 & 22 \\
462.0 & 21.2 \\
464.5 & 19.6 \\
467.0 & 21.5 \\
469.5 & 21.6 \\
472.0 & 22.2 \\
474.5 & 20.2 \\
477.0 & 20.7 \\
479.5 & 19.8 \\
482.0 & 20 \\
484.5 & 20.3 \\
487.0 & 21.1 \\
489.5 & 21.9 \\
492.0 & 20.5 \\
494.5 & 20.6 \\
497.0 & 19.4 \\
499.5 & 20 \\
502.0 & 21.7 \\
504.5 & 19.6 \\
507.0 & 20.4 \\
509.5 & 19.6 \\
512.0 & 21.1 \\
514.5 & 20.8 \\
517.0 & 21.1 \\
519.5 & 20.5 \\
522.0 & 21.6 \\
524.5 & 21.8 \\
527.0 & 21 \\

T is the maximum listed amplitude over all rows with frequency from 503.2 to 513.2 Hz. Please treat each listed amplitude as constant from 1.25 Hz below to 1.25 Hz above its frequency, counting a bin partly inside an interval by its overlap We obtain 21.1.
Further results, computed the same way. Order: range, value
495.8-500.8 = 20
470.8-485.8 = 22.2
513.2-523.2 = 21.6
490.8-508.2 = 21.7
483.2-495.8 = 21.9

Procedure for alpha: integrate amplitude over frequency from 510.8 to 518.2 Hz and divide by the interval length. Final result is 21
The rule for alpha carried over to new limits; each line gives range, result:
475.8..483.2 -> 20.2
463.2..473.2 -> 21.2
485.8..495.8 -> 21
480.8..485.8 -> 20.2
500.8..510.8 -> 20.3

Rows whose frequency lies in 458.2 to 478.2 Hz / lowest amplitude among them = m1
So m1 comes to 19.6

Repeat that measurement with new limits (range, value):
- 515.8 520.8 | 20.5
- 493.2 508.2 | 19.4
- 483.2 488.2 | 20.3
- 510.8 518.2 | 20.8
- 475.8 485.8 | 19.8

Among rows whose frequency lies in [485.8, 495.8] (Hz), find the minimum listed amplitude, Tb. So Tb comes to 20.5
